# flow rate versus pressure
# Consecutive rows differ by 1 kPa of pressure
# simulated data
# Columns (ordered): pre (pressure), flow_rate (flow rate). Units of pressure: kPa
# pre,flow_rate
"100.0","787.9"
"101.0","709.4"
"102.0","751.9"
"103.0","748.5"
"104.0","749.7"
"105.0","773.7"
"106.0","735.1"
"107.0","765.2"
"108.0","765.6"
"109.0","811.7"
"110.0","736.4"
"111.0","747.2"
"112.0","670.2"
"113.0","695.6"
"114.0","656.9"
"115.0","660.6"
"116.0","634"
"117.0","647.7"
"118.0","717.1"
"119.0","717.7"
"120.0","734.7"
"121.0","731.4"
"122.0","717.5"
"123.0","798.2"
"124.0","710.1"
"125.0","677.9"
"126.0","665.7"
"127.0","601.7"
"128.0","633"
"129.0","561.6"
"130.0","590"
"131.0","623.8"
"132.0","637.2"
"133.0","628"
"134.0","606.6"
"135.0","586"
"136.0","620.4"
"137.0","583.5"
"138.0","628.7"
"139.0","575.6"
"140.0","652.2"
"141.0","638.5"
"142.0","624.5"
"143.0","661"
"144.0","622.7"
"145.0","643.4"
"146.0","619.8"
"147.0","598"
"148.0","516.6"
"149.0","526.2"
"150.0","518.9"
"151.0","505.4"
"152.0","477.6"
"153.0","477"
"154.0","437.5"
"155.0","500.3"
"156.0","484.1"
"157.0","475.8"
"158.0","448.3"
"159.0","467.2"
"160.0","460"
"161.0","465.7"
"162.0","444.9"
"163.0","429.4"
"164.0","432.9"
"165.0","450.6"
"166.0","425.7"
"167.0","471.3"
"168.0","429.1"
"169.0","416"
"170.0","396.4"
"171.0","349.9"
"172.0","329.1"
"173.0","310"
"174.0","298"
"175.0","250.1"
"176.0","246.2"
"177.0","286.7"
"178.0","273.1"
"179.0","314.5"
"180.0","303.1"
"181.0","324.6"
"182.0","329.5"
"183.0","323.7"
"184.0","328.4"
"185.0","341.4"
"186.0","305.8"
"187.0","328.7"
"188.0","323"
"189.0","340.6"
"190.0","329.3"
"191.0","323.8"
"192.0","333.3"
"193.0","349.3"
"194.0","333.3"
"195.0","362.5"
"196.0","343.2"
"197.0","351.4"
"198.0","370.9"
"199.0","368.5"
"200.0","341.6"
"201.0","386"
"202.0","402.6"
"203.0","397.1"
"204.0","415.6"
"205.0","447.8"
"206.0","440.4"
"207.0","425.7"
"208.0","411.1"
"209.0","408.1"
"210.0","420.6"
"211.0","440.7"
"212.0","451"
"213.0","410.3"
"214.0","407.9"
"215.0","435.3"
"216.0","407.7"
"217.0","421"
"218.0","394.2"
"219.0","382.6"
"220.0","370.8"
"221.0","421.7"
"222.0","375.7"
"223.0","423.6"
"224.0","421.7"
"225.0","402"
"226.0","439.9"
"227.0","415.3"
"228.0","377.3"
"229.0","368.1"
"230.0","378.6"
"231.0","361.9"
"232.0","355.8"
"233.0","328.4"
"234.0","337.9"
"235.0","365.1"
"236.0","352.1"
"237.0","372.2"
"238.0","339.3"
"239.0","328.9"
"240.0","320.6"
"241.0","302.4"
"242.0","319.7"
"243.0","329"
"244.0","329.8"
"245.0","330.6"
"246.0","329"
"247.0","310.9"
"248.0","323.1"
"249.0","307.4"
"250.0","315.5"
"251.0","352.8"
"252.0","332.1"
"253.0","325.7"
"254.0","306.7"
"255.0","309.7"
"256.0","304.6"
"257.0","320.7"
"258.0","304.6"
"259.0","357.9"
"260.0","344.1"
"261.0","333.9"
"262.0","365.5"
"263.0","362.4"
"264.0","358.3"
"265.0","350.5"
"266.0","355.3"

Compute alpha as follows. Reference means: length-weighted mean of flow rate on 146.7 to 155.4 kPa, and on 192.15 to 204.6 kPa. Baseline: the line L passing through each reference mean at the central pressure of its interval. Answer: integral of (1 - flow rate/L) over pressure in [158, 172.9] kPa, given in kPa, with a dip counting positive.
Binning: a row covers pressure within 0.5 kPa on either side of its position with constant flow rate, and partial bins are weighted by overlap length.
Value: 1.3 kPa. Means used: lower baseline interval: 504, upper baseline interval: 368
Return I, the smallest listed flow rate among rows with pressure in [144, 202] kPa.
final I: 246.2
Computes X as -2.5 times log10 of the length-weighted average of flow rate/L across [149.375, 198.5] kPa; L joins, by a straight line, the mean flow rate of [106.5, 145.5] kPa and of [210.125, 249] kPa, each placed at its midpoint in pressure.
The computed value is 0.37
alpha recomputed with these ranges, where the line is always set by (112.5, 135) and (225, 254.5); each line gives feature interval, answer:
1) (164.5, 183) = 6.44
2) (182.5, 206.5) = 5.59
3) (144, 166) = 3.17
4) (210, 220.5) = -0.01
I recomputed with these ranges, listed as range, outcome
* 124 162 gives 437.5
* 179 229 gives 303.1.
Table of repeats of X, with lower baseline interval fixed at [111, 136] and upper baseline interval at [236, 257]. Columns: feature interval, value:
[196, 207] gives 0.146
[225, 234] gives -0.014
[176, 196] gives 0.455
